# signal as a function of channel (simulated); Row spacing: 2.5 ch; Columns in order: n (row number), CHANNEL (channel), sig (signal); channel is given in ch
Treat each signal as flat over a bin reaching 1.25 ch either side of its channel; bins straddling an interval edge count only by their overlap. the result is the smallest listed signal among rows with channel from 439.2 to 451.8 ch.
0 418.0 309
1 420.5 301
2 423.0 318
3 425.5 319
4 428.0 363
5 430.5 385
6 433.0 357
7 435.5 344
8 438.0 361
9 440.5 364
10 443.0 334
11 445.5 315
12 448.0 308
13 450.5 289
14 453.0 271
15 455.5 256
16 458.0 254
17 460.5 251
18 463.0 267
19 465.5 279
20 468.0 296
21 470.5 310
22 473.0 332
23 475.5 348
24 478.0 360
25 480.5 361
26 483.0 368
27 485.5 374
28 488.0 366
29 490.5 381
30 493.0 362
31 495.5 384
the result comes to 289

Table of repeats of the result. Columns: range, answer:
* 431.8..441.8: 344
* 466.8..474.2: 296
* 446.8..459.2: 254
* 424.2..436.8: 319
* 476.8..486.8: 360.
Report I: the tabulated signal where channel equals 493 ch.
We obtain 362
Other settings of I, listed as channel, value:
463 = 267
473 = 332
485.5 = 374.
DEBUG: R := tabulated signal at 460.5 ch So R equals 251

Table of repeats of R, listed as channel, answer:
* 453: 271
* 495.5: 384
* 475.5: 348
